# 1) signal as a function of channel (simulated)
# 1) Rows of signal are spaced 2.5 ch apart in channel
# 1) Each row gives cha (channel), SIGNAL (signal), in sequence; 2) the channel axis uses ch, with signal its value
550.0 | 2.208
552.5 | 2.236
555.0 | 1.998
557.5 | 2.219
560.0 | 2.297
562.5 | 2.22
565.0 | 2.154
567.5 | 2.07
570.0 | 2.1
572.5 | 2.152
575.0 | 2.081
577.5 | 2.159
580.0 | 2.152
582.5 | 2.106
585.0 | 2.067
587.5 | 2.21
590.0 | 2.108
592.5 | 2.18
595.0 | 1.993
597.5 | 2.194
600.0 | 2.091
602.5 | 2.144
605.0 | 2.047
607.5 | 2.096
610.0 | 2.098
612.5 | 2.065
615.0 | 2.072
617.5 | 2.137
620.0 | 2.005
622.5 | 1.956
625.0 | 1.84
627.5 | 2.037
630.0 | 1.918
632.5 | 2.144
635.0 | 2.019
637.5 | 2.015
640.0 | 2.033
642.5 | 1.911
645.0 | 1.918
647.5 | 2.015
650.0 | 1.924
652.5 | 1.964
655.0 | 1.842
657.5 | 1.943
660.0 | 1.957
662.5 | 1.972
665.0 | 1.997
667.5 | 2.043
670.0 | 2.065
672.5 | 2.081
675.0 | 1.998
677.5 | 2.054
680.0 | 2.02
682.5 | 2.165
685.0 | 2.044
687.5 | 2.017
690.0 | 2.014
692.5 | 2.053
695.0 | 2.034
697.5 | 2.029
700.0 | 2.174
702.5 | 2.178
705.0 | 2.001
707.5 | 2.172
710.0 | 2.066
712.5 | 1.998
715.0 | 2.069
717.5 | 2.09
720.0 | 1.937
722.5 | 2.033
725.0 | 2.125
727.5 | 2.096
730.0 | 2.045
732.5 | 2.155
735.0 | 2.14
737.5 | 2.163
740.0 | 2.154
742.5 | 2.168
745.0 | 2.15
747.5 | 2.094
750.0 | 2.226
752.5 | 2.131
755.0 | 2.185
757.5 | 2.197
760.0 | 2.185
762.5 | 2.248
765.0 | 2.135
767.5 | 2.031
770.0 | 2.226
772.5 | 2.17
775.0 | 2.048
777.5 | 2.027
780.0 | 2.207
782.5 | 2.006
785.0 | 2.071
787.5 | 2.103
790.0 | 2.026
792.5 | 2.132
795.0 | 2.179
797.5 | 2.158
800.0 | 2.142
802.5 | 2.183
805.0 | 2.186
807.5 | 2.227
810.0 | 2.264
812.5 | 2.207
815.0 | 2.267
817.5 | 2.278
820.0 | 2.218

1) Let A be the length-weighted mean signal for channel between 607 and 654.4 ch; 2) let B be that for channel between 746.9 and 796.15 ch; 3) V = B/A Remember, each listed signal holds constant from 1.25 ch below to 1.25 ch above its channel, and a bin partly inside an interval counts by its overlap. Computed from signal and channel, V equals 1.06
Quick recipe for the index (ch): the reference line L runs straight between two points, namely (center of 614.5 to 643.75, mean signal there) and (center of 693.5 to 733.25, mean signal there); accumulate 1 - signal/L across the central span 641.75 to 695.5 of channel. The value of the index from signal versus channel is 1.0 ch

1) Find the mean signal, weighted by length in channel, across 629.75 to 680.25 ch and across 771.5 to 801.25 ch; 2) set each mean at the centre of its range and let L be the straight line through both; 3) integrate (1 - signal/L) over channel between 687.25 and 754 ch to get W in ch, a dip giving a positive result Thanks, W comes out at -1.5 ch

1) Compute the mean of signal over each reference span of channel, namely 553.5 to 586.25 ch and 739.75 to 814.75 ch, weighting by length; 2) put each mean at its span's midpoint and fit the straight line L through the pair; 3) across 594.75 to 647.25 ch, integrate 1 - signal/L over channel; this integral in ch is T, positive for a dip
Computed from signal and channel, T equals 2.6 ch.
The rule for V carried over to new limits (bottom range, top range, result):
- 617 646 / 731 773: 1.09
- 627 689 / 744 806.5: 1.07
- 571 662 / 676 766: 1.03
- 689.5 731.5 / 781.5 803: 1.02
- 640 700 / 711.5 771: 1.06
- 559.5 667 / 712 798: 1.03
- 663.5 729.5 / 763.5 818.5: 1.04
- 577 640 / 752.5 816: 1.04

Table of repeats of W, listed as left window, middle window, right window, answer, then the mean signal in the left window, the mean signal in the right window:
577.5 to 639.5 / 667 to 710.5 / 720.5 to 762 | 0.92 ch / 2.07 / 2.14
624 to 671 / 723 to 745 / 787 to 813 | -0.47 ch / 1.98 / 2.16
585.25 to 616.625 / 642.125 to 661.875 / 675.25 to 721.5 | 1.39 ch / 2.11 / 2.06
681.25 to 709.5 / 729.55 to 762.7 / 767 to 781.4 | -0.84 ch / 2.08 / 2.12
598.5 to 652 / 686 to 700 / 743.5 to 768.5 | 0.34 ch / 2.02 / 2.16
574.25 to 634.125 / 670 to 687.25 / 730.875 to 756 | 0.50 ch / 2.08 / 2.15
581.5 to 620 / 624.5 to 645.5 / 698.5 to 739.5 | 1.11 ch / 2.1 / 2.09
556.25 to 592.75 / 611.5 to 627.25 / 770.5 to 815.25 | 1.00 ch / 2.15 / 2.14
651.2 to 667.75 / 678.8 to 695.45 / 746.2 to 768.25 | -0.31 ch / 1.95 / 2.16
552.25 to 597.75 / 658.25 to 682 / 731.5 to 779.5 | 1.34 ch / 2.14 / 2.15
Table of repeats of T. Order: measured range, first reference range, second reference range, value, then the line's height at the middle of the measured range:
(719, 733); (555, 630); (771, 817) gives 0.45 ch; 2.13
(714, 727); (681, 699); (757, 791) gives 0.15 ch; 2.08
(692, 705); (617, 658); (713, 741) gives -0.22 ch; 2.05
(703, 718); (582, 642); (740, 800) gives 0.27 ch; 2.11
